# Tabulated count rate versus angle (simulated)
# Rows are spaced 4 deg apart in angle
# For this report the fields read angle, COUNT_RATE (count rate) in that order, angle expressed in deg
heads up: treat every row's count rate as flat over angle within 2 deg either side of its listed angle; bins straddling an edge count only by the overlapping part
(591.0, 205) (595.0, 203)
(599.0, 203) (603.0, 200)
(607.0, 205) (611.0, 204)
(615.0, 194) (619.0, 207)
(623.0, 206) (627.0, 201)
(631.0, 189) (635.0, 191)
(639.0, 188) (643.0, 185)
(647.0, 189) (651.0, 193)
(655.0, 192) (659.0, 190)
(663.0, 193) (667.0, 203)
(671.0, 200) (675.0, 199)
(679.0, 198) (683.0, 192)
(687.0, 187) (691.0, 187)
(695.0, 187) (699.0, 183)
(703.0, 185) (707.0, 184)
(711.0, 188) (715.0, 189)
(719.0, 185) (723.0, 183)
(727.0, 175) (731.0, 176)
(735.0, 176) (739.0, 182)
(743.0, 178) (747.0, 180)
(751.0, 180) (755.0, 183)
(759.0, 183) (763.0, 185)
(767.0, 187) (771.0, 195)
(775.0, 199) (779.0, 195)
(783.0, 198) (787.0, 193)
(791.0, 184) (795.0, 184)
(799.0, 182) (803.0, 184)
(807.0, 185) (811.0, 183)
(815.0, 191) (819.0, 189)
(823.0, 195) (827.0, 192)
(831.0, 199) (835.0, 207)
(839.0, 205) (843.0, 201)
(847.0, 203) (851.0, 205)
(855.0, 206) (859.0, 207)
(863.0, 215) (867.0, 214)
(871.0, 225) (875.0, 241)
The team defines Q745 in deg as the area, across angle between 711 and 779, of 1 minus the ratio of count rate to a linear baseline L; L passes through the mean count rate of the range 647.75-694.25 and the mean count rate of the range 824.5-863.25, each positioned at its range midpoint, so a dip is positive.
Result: 4.8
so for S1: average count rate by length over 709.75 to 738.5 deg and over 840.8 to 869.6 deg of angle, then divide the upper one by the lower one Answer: 1.1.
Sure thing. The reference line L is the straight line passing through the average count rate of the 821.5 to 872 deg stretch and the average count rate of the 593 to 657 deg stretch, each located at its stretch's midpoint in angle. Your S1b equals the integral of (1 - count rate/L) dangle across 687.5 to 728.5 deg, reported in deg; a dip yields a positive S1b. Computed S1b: 3.1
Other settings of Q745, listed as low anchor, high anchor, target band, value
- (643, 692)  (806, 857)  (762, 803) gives 1.3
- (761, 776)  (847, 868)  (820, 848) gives 0.6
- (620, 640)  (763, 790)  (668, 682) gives -0.3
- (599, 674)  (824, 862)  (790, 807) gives 1.5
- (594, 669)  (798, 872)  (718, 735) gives 1.6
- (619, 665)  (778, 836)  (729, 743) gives 1.0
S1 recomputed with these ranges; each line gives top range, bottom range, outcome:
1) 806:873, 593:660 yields 1.03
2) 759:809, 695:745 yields 1.04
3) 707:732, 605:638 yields 0.92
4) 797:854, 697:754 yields 1.07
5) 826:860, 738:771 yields 1.11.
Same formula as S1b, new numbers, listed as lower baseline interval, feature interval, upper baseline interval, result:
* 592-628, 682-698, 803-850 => 1.0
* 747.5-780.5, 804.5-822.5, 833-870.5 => 1.0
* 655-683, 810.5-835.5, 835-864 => 1.3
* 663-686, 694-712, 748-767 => 0.7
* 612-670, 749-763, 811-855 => 1.0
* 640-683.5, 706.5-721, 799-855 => 0.6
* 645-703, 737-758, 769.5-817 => 1.1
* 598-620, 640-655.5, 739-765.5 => 0.6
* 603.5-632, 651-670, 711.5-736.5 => -0.1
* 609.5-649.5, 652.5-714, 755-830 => 0.7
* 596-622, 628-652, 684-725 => 0.9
